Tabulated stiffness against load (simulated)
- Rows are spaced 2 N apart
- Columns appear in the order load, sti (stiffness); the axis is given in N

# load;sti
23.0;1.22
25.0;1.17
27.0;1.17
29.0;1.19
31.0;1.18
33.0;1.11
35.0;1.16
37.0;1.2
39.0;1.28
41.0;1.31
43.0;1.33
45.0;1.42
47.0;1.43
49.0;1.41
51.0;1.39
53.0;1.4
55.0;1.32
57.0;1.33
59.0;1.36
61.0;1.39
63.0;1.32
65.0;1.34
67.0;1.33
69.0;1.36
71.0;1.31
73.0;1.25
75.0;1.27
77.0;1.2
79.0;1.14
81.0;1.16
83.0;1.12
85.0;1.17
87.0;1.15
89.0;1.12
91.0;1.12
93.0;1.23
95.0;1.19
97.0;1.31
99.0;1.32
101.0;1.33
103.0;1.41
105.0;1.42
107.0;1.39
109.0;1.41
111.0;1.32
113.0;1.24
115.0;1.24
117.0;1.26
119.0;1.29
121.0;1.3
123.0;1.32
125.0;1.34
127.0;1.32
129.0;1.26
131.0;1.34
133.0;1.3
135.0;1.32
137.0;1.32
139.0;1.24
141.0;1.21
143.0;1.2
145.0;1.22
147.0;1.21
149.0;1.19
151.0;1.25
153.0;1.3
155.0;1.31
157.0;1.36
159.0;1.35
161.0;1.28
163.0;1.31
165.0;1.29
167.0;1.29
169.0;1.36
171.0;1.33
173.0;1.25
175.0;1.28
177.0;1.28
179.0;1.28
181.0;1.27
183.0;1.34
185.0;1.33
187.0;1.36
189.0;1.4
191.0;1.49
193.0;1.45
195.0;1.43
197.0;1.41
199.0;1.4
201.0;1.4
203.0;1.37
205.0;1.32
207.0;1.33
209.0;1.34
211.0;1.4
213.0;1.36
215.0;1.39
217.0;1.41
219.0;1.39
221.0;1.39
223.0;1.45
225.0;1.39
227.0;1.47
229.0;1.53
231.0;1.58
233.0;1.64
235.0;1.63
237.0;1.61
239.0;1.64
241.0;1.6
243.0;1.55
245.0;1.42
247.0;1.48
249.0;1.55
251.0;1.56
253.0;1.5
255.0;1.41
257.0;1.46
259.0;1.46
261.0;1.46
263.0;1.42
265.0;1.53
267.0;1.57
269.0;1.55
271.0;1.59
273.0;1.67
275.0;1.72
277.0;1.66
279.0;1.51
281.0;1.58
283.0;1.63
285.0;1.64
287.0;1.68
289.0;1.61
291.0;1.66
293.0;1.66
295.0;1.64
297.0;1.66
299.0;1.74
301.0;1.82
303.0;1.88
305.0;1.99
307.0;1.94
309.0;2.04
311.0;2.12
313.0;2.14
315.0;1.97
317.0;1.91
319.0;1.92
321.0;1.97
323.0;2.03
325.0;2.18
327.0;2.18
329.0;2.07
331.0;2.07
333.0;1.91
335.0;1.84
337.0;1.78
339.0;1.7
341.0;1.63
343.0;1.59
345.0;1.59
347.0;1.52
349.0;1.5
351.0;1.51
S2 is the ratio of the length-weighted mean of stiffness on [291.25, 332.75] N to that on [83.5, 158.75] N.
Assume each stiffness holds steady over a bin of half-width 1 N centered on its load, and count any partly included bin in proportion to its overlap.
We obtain 1.52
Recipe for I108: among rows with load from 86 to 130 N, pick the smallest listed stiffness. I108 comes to 1.12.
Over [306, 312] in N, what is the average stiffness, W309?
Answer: 2.03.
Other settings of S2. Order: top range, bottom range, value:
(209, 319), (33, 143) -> 1.25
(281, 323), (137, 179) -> 1.43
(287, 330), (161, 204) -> 1.41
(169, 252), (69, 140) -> 1.12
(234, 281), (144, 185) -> 1.20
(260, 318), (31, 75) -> 1.31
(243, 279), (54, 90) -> 1.22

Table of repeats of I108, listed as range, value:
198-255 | 1.32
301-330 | 1.82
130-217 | 1.19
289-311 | 1.61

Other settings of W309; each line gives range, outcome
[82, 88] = 1.15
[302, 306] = 1.94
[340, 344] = 1.61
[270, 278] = 1.66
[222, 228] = 1.44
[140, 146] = 1.21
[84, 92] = 1.14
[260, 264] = 1.44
